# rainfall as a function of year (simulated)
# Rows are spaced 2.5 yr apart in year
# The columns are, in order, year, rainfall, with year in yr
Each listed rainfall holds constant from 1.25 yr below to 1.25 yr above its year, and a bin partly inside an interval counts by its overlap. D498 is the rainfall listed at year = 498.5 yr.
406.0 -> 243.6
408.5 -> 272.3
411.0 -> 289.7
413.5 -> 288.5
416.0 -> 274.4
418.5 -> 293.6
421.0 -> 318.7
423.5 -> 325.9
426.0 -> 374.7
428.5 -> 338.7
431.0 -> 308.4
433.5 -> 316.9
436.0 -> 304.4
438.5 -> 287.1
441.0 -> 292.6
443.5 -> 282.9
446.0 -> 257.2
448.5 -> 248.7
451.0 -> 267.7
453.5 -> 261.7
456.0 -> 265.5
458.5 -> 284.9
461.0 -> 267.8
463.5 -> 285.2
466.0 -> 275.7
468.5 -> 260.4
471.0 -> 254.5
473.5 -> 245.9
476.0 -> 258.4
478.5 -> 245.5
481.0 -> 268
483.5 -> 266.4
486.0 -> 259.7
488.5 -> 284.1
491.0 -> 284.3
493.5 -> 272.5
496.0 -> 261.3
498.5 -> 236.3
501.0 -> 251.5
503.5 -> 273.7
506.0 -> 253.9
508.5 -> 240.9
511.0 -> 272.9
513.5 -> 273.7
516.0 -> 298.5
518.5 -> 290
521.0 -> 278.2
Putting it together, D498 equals 236.3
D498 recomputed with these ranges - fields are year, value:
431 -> 308.4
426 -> 374.7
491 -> 284.3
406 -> 243.6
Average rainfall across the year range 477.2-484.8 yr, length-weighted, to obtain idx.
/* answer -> 260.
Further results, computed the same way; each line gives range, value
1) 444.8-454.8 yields 259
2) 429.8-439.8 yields 304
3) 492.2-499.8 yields 257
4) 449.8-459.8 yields 270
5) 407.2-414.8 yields 283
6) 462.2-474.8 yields 264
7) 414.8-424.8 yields 304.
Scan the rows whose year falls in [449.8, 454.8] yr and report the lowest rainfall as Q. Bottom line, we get 261.7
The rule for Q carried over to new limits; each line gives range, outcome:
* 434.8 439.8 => 287.1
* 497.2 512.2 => 236.3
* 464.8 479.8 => 245.5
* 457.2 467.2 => 267.8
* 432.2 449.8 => 248.7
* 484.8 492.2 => 259.7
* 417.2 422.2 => 293.6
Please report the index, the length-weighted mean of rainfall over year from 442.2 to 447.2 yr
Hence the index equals 270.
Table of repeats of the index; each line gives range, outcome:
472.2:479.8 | 250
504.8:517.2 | 268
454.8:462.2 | 273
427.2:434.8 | 322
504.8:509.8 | 248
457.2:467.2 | 278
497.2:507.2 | 254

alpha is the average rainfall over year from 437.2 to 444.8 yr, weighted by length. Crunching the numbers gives 287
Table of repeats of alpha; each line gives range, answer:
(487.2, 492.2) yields 284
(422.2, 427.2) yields 350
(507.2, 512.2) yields 257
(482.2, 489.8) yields 270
